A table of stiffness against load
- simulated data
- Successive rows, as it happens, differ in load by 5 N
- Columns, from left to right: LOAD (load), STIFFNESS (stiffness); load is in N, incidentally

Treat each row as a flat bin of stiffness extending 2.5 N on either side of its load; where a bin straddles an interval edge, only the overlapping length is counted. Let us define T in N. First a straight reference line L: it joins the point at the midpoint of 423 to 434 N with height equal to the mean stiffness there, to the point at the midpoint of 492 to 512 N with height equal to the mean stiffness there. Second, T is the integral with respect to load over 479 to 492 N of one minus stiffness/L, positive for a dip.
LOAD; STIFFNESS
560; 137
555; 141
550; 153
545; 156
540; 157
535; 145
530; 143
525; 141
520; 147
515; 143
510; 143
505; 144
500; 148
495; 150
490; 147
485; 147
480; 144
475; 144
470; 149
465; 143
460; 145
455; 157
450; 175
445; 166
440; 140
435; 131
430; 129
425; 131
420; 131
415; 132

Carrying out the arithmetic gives -0.3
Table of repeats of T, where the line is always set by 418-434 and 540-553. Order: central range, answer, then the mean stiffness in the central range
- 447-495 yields -3.81 N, 150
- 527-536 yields 0.47 N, 144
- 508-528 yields 0.71 N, 144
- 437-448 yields -1.59 N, 153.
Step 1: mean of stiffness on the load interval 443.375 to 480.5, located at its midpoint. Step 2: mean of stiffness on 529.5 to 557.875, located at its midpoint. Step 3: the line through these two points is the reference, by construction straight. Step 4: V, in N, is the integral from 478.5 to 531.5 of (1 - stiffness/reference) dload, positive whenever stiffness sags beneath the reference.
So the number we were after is 2.1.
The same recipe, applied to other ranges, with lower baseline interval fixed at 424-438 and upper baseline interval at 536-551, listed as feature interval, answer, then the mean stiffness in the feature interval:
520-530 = 0.50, 143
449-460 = -1.98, 160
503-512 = 0.21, 144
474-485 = -0.29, 145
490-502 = -0.35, 149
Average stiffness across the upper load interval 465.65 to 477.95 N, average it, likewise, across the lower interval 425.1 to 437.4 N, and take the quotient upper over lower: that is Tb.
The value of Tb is 1.1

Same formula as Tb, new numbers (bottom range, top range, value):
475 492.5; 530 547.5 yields 1.04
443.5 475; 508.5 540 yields 0.94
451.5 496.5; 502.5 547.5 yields 0.99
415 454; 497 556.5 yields 1.03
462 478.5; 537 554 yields 1.06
